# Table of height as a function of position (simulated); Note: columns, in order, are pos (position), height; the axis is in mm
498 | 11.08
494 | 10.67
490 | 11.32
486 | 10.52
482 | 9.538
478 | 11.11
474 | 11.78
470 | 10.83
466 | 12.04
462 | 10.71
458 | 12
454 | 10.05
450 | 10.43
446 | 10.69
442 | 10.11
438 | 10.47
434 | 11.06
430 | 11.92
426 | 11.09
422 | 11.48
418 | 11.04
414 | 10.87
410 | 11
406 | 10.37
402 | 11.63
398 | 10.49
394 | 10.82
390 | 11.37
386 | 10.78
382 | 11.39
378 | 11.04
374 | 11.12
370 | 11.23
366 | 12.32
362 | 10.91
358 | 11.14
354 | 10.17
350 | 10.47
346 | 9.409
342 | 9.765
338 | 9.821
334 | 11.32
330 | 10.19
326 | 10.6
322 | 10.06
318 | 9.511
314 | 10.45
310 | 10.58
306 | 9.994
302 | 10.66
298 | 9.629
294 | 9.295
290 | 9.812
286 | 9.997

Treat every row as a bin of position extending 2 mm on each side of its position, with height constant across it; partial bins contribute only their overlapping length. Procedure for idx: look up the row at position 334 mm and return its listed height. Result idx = 11.32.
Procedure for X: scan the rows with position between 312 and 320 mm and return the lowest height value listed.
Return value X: 9.511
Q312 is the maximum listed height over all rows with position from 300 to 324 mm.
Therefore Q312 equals 10.66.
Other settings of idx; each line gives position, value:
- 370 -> 11.23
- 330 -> 10.19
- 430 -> 11.92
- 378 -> 11.04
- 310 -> 10.58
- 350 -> 10.47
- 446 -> 10.69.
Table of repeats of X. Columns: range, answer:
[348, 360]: 10.17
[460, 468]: 10.71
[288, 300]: 9.295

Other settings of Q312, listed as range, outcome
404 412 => 11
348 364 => 11.14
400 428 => 11.63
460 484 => 12.04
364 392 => 12.32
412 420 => 11.04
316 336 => 11.32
